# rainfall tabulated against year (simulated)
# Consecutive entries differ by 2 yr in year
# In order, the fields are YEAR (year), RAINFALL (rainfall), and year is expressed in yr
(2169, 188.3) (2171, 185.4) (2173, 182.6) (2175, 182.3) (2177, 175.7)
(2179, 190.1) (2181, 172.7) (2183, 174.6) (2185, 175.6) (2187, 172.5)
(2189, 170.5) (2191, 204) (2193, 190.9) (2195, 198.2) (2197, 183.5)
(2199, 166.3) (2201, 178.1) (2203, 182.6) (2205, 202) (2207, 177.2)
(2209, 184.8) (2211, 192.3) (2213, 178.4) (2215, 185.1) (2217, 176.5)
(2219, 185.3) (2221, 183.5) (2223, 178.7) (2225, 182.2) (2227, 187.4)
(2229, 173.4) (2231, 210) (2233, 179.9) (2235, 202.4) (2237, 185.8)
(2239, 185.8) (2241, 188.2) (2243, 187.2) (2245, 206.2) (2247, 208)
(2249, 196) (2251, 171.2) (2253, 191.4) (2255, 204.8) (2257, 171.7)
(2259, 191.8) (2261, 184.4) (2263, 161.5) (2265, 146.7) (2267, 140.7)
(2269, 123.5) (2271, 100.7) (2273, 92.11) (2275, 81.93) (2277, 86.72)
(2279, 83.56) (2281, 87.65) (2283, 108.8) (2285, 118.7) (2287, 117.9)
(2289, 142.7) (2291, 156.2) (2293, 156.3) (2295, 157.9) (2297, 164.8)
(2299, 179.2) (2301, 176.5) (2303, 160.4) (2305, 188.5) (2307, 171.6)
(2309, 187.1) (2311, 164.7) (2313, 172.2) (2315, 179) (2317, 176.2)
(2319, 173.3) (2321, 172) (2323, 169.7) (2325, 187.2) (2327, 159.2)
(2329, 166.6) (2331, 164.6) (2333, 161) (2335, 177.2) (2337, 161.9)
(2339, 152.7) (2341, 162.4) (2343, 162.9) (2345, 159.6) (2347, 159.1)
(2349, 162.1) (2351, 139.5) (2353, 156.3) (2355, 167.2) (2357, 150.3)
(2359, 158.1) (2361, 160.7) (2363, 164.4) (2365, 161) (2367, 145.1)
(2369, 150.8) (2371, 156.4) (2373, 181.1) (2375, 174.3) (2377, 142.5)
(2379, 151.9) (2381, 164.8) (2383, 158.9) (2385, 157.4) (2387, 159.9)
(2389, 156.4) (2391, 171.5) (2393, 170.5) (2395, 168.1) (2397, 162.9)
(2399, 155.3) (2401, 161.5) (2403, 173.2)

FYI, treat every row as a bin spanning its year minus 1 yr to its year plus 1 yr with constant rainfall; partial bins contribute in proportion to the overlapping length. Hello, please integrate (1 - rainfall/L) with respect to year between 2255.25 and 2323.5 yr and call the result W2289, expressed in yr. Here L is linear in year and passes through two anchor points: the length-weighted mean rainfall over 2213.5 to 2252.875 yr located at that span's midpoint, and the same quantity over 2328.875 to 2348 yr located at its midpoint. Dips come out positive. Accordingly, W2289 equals 9.8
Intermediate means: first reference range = 188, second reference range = 163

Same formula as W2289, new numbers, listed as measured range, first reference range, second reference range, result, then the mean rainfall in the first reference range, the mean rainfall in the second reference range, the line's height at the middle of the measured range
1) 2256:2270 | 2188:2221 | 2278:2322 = 0.5 yr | 185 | 154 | 166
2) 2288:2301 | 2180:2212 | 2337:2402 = 0.7 yr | 183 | 160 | 170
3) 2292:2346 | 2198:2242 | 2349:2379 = -1.0 yr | 185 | 158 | 166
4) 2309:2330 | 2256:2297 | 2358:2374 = -4.0 yr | 131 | 160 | 145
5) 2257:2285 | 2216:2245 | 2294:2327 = 8.8 yr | 187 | 173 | 180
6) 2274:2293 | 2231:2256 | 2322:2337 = 7.3 yr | 193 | 169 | 182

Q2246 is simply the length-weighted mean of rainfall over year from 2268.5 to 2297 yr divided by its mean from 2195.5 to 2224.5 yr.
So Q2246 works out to 0.64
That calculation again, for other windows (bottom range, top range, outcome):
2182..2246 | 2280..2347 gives 0.87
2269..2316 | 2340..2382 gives 1.13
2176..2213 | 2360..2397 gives 0.88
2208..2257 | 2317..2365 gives 0.87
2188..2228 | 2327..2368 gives 0.87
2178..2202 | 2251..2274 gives 0.86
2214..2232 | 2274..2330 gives 0.82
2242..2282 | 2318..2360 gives 1.08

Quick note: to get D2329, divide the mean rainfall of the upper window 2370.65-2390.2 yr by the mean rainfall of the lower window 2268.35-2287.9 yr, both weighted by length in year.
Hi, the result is 1.61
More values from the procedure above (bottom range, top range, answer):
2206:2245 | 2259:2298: 0.69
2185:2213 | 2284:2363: 0.88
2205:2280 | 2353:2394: 0.94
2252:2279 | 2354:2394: 1.13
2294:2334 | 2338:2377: 0.93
